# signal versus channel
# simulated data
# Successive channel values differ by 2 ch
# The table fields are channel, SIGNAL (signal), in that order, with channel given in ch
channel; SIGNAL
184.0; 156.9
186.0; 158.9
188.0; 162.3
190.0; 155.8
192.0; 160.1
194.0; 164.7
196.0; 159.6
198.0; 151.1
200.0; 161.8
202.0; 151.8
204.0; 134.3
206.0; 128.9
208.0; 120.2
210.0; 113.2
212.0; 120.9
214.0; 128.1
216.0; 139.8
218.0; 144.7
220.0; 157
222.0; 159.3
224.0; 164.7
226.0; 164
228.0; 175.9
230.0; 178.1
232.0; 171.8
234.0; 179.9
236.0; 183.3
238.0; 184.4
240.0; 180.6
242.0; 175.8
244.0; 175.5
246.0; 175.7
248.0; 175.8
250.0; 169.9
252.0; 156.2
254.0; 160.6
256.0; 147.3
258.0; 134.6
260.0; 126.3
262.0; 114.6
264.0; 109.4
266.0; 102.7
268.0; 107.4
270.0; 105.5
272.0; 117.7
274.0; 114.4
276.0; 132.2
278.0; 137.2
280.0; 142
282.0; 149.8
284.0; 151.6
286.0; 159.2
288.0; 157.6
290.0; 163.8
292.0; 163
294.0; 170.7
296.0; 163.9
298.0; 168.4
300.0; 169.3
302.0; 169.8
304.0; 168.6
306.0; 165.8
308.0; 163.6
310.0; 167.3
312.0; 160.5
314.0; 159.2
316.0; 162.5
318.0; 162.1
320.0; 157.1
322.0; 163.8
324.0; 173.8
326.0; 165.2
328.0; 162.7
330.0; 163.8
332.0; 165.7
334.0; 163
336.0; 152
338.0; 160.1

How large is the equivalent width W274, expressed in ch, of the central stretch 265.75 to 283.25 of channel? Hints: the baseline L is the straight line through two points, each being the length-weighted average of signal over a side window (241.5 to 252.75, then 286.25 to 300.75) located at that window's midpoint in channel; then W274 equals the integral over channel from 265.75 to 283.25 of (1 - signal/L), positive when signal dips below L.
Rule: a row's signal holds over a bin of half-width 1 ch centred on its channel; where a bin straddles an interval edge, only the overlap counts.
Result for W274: 4.5 ch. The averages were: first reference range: 172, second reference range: 165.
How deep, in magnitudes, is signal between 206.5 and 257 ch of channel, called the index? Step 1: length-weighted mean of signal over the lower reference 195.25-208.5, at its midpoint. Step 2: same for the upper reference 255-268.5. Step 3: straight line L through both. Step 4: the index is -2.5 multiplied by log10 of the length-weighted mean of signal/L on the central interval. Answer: -0.21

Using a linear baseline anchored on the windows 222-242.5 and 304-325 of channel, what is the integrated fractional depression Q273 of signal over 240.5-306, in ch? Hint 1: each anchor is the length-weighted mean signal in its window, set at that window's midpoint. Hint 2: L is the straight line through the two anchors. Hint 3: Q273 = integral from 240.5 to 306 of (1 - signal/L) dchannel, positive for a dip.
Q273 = 8.05 ch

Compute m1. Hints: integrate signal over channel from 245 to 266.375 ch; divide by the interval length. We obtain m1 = 144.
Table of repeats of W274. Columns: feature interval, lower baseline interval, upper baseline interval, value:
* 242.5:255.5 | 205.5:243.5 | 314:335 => -0.8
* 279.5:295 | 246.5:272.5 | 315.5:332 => -1.1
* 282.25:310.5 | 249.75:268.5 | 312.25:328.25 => -2.4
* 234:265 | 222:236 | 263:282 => -2.1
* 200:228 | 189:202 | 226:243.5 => 4.2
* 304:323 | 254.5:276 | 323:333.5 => -0.9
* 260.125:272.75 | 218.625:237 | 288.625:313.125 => 4.3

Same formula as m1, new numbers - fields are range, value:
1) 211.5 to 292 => 150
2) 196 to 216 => 136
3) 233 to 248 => 179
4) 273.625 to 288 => 143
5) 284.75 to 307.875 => 165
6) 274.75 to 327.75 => 160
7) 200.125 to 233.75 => 148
